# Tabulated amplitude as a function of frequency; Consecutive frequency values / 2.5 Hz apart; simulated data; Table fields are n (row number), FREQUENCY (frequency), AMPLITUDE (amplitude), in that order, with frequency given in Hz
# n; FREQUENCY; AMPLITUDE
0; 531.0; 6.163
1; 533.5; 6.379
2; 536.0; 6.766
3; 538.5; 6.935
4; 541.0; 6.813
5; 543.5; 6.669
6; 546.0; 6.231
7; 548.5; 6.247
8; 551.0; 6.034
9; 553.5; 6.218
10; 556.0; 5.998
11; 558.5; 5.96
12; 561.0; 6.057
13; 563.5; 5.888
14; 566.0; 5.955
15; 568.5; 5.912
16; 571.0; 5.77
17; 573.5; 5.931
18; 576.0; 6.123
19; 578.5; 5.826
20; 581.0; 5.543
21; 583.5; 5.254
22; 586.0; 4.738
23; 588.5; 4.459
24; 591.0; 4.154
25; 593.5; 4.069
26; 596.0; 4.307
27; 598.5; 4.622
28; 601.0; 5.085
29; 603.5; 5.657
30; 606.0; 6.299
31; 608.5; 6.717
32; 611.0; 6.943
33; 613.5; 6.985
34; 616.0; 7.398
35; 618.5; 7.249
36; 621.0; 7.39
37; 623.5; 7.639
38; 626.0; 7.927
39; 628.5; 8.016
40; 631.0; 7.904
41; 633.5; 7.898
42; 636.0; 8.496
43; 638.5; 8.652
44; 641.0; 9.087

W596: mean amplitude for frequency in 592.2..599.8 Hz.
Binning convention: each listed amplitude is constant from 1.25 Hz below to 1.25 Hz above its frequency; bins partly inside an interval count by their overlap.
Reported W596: 4.34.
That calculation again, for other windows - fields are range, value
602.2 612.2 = 6.39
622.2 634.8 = 7.88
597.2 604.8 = 5.12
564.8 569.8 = 5.93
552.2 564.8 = 6.02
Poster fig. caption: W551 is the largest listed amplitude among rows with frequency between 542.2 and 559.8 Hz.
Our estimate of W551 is 6.669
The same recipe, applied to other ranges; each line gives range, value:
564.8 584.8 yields 6.123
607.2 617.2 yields 7.398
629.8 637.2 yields 8.496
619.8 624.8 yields 7.639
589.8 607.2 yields 6.299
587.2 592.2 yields 4.459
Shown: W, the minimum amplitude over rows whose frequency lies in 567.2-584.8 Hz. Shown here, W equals 5.254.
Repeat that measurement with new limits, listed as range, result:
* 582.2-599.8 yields 4.069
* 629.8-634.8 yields 7.898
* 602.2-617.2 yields 5.657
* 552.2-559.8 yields 5.96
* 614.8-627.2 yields 7.249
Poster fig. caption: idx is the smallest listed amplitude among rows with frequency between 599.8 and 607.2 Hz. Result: 5.085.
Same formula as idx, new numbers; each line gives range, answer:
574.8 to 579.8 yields 5.826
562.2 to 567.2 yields 5.888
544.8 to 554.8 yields 6.034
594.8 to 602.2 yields 4.307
